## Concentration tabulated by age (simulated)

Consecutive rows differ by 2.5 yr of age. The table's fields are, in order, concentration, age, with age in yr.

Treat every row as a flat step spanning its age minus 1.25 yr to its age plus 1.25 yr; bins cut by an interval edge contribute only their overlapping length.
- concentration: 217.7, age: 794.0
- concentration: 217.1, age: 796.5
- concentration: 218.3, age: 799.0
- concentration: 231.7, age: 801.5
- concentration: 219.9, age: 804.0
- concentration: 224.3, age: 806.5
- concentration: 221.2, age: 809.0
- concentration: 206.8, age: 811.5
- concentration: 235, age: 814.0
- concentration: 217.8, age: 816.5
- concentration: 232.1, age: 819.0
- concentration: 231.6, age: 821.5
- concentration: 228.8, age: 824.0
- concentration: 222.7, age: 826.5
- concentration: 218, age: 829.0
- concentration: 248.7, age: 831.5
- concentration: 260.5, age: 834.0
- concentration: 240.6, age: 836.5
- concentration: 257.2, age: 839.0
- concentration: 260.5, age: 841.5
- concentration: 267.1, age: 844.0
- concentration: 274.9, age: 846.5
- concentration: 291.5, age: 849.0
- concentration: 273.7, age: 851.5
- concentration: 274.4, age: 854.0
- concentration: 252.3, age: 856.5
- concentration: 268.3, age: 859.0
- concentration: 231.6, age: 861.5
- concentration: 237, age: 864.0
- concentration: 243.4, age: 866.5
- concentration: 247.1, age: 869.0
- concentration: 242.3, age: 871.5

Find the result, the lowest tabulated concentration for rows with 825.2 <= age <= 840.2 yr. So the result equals 218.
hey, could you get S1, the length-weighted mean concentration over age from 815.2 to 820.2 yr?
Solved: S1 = 225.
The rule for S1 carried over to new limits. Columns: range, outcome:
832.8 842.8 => 255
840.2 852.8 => 273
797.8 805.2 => 223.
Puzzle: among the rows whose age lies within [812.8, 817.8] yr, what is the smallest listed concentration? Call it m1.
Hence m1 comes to 217.8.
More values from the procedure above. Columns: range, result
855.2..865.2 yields 231.6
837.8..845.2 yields 257.2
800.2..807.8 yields 219.9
